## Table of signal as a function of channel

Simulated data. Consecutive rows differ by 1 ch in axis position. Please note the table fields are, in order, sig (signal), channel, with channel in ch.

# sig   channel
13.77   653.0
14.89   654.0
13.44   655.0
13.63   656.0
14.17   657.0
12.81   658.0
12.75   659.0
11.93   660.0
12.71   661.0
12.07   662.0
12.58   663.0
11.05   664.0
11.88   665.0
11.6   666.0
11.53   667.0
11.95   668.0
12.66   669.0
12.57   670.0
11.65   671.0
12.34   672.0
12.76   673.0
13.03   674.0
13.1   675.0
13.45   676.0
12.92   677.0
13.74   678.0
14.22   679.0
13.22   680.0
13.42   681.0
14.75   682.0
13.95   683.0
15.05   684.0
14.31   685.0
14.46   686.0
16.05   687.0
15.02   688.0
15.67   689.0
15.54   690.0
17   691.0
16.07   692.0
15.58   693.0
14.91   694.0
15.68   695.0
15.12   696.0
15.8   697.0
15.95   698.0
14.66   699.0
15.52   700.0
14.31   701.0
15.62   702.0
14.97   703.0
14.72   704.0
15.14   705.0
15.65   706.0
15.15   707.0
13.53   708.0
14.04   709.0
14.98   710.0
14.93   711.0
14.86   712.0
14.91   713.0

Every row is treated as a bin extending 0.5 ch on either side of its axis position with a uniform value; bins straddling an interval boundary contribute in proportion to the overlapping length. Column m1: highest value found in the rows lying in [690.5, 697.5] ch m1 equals 17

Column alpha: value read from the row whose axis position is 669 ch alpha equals 12.66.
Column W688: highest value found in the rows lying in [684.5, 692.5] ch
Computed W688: 17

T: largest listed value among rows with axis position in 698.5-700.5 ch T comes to 15.52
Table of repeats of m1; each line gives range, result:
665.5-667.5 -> 11.6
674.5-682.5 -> 14.75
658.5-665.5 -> 12.75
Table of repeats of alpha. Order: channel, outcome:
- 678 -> 13.74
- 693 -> 15.58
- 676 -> 13.45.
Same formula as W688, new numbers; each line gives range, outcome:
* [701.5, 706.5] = 15.65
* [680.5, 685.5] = 15.05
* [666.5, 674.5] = 13.03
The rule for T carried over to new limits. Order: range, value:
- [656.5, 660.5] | 14.17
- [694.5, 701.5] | 15.95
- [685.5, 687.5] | 16.05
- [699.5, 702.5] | 15.62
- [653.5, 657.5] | 14.89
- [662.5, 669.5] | 12.66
